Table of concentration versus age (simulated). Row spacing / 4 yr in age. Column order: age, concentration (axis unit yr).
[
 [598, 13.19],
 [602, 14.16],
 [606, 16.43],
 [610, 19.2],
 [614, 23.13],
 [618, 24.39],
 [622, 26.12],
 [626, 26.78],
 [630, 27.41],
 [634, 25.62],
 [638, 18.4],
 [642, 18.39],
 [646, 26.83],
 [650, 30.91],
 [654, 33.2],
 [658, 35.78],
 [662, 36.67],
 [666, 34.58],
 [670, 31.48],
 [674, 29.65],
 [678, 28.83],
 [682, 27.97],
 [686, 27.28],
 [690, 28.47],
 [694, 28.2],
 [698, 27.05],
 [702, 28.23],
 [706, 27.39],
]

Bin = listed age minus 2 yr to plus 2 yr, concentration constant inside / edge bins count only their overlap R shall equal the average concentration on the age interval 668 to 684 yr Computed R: 29.5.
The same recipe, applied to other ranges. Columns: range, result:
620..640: 24.9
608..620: 22.2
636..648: 21.2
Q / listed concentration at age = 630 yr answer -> 27.41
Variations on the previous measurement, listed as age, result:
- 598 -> 13.19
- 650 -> 30.91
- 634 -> 25.62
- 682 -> 27.97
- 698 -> 27.05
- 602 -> 14.16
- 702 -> 28.23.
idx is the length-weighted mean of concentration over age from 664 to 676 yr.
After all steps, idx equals 31.9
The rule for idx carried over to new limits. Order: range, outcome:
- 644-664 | 32.7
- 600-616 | 18.2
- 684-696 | 28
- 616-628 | 25.8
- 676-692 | 28.1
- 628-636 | 26.5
